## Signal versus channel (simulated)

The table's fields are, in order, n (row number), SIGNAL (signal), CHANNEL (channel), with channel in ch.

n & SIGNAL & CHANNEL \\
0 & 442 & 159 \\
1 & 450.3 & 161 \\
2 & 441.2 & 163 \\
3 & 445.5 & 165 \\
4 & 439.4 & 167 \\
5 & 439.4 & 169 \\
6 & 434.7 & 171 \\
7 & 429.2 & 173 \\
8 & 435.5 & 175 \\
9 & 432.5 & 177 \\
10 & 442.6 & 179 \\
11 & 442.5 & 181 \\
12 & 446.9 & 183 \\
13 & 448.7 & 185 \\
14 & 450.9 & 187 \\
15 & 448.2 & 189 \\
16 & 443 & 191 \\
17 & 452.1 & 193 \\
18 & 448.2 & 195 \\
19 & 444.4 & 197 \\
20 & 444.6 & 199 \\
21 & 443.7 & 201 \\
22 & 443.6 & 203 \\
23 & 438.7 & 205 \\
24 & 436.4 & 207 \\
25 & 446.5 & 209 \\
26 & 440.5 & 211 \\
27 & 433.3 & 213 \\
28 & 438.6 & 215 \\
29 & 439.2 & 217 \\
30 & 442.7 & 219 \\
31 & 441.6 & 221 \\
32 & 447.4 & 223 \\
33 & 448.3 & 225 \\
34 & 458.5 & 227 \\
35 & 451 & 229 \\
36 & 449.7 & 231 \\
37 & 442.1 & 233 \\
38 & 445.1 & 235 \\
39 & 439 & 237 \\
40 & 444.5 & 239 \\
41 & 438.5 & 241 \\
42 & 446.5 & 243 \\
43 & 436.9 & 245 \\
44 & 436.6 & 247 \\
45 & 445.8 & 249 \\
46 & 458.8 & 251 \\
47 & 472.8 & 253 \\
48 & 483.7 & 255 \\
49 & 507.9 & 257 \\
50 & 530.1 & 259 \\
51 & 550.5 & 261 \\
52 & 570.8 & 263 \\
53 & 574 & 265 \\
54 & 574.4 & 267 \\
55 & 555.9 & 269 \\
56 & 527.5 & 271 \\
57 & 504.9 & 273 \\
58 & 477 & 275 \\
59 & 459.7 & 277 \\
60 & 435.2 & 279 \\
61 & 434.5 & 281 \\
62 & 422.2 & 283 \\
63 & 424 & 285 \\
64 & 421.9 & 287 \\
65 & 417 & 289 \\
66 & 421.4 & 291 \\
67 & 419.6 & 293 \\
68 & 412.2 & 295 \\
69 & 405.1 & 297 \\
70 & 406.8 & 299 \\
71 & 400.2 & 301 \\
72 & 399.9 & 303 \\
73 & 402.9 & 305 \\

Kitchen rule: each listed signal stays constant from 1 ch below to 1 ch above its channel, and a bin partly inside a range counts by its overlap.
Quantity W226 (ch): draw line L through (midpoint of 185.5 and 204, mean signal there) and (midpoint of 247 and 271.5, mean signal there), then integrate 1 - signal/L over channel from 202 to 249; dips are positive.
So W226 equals 3.63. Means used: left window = 447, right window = 517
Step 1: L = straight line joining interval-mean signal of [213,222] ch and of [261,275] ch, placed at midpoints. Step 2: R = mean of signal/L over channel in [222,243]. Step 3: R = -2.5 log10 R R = 0.058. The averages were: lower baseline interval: 440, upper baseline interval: 546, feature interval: 446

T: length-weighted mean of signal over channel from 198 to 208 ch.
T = 441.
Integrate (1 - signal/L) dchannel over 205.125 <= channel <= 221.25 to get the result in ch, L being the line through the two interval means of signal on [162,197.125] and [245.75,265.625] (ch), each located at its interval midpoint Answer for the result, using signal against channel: 1.0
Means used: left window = 442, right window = 501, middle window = 440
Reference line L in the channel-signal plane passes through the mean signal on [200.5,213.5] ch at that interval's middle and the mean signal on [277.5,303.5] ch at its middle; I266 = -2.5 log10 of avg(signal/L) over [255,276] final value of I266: -0.25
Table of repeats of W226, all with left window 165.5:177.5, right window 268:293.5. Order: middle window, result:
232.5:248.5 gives 0.3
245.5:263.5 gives -1.6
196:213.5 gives 0.0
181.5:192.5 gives -0.2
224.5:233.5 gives -0.1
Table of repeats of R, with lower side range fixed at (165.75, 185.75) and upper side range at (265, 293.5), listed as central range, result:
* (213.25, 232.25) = 0.016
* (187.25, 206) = -0.001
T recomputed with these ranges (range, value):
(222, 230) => 451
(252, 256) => 478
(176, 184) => 441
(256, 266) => 547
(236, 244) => 442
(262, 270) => 569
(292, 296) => 416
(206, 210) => 441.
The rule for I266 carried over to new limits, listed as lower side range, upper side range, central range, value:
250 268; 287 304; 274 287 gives 0.04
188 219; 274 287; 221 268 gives -0.08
